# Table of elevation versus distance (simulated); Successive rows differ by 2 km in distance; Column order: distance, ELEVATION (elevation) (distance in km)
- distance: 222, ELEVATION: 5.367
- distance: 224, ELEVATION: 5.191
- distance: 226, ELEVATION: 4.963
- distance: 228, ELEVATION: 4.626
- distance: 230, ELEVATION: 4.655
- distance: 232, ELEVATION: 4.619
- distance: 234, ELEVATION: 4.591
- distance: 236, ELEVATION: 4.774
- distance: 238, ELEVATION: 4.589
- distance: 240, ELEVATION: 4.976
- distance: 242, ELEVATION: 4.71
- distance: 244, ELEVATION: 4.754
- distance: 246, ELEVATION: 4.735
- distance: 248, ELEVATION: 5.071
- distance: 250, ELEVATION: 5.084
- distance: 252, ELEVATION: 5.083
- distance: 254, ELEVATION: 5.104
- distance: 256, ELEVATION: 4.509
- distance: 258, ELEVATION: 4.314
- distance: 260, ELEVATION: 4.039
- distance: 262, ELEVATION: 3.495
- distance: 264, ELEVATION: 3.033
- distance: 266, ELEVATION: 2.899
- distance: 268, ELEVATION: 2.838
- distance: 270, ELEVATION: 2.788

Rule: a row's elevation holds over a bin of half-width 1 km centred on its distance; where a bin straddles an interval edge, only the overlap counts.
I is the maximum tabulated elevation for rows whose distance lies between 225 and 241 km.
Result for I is 4.976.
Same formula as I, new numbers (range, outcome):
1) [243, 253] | 5.084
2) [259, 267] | 4.039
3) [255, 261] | 4.509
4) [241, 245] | 4.754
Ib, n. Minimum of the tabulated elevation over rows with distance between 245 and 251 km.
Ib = 4.735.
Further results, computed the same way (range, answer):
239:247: 4.71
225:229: 4.626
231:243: 4.589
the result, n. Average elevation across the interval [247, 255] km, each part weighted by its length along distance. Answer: 5.09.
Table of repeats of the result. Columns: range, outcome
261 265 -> 3.26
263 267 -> 2.97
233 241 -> 4.73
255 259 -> 4.41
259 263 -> 3.77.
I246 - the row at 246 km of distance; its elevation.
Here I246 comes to 4.735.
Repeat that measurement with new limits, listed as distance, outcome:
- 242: 4.71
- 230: 4.655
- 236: 4.774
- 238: 4.589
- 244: 4.754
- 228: 4.626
